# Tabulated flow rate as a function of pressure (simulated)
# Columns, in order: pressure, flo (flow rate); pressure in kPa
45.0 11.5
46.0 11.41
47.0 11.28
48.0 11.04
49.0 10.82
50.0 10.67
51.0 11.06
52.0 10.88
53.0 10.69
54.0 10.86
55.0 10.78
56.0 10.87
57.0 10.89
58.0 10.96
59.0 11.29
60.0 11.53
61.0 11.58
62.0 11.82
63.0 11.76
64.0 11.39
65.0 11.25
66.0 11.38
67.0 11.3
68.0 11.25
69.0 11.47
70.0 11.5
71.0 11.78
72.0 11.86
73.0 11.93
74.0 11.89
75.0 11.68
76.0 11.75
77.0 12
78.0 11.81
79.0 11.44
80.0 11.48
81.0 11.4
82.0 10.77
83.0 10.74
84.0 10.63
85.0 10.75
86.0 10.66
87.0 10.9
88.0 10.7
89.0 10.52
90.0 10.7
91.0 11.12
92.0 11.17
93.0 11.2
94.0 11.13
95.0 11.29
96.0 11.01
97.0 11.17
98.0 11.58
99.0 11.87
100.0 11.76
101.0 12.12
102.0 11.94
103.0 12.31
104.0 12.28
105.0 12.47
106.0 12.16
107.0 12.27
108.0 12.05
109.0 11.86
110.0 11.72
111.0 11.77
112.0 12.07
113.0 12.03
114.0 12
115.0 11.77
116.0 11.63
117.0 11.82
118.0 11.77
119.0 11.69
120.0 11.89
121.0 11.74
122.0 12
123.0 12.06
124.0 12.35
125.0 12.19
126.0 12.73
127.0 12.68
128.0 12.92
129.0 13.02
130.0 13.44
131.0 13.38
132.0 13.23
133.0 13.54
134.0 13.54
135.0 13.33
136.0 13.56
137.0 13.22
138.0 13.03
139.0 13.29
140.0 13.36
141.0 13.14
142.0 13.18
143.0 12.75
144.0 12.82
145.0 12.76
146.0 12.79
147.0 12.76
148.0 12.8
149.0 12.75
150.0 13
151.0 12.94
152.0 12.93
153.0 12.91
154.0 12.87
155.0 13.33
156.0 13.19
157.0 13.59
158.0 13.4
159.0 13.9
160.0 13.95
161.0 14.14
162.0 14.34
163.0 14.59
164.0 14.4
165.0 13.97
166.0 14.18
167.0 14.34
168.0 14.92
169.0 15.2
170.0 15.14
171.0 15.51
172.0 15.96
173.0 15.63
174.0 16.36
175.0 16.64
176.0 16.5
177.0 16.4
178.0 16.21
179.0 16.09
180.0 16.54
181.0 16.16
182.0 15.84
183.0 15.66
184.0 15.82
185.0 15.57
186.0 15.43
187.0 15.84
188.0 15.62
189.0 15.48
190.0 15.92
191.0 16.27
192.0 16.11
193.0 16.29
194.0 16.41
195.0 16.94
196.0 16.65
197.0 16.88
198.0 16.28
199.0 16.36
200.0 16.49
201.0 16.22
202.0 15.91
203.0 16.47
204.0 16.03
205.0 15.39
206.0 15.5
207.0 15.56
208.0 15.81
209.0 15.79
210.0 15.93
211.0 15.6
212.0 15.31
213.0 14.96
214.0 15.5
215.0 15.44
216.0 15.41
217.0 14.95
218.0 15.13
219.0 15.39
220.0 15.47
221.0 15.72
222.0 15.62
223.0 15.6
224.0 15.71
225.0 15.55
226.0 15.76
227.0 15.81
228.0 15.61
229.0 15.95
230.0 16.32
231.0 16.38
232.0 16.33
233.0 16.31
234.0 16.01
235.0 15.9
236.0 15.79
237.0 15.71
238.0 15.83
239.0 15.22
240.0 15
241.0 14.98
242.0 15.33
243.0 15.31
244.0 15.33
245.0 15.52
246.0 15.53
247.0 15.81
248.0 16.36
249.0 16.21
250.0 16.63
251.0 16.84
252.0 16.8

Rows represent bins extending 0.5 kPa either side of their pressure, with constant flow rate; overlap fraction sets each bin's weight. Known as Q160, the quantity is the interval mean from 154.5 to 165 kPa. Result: 13.9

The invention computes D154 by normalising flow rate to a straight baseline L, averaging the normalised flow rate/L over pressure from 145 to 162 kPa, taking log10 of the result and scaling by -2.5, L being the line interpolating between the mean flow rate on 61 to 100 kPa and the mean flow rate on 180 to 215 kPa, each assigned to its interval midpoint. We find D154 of 0.078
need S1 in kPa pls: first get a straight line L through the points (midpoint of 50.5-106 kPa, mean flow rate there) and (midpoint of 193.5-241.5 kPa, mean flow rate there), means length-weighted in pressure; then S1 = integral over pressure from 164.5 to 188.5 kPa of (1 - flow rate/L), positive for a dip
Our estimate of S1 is -1.9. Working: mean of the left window 11.4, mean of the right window 15.8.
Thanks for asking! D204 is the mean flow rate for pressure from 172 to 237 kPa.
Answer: 15.9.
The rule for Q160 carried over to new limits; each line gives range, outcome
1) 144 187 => 14.6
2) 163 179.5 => 15.4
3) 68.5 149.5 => 12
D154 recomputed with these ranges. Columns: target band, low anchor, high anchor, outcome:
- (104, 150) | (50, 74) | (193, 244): 0.05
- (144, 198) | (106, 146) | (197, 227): -0.05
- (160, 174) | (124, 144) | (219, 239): -0.06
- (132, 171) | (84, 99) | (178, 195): 0.05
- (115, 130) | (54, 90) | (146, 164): 0.03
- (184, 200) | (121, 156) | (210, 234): -0.10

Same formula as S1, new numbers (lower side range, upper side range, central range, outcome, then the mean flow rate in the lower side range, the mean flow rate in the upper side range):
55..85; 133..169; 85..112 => 1.4 kPa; 11.4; 13.5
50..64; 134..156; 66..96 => 1.0 kPa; 11.1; 13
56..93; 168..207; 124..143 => 0.9 kPa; 11.3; 16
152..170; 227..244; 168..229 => -4.2 kPa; 14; 15.7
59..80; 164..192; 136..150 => 1.3 kPa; 11.6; 15.7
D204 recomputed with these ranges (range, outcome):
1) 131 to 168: 13.4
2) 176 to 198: 16.1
